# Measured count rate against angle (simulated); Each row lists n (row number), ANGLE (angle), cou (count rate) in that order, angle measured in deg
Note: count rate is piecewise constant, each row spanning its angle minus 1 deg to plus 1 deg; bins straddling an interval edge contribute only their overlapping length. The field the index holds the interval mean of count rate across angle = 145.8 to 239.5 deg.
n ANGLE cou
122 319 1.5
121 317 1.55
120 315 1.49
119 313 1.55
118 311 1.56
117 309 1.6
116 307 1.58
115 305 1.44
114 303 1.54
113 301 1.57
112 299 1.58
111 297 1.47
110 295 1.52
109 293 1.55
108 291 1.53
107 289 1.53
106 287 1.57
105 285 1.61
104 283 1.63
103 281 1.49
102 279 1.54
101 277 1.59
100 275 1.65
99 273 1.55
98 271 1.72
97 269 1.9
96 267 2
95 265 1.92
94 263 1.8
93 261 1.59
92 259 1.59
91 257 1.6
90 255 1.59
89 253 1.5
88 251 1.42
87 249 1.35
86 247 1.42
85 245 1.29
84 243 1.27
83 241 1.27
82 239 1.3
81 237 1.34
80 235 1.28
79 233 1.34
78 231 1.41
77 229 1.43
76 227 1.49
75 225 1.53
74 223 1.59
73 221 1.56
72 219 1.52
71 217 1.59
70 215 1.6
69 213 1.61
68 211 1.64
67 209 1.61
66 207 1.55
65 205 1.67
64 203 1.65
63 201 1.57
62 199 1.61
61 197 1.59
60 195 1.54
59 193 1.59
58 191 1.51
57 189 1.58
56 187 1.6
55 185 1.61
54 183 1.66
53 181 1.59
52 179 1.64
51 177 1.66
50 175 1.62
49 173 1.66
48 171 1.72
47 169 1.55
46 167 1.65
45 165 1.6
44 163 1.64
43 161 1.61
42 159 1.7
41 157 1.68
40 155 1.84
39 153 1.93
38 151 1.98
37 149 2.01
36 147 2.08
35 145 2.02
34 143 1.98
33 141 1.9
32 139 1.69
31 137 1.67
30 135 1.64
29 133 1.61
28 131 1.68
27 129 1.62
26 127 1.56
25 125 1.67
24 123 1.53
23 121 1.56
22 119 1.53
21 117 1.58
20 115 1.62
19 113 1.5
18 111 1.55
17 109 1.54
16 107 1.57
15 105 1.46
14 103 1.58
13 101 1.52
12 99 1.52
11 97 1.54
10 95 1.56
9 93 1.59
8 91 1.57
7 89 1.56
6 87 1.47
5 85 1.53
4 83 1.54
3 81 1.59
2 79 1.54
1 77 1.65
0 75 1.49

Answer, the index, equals 1.61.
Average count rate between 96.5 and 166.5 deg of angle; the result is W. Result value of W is 1.68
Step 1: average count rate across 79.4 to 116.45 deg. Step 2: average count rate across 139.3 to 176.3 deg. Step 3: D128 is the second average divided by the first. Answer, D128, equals 1.2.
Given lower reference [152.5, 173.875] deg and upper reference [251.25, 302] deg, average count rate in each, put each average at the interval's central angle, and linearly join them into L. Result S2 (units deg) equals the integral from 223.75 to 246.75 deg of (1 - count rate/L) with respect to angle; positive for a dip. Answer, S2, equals 3.92 deg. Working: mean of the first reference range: 1.68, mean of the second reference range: 1.62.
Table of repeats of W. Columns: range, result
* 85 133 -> 1.56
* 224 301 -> 1.53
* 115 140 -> 1.61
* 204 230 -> 1.57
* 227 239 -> 1.37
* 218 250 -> 1.4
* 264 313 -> 1.61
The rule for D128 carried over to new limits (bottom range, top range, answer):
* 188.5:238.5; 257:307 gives 1.06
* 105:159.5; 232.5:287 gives 0.90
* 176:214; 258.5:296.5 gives 1.03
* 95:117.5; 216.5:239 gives 0.94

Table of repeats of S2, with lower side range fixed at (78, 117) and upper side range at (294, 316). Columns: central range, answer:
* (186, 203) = -0.41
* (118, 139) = -0.91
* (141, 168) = -4.97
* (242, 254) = 1.28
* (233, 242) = 1.39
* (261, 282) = -2.35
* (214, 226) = -0.19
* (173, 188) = -0.84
